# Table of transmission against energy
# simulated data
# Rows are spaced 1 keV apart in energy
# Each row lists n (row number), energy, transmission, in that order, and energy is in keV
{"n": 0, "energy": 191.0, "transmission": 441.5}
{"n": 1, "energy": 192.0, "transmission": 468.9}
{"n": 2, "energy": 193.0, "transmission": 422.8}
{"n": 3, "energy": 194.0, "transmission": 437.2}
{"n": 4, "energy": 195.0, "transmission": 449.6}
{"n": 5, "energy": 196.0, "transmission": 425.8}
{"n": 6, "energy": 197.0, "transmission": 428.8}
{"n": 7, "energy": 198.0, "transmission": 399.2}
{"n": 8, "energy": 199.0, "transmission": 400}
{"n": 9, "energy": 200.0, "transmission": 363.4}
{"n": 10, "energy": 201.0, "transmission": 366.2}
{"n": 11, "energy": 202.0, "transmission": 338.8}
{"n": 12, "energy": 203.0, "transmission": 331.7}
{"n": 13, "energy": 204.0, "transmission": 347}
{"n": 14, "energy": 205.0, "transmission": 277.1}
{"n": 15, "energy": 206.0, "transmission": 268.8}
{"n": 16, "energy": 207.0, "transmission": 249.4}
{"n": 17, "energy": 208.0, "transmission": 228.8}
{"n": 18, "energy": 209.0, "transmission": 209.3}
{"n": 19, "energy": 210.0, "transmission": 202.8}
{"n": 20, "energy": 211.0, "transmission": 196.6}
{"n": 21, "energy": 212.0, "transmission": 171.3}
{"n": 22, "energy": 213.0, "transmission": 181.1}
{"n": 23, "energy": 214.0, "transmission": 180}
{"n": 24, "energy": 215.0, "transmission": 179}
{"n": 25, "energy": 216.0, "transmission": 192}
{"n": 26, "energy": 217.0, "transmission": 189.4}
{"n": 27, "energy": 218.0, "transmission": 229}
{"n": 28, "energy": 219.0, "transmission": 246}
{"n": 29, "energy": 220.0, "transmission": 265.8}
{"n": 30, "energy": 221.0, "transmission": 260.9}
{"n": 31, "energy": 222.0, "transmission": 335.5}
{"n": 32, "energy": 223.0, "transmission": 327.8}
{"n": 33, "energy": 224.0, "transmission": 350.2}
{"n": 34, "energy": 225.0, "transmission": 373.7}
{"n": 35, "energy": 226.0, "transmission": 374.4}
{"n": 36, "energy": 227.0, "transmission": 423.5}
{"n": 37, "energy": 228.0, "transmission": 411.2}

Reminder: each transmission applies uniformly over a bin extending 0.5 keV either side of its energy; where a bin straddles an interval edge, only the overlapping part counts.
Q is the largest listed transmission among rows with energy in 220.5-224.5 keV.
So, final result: 350.2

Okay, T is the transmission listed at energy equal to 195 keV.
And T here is 449.6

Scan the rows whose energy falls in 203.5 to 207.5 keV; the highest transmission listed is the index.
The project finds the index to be 347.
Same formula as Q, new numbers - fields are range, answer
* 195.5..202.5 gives 428.8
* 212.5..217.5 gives 192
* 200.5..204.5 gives 366.2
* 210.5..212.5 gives 196.6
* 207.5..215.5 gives 228.8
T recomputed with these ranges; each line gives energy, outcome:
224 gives 350.2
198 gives 399.2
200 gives 363.4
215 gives 179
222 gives 335.5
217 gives 189.4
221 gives 260.9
